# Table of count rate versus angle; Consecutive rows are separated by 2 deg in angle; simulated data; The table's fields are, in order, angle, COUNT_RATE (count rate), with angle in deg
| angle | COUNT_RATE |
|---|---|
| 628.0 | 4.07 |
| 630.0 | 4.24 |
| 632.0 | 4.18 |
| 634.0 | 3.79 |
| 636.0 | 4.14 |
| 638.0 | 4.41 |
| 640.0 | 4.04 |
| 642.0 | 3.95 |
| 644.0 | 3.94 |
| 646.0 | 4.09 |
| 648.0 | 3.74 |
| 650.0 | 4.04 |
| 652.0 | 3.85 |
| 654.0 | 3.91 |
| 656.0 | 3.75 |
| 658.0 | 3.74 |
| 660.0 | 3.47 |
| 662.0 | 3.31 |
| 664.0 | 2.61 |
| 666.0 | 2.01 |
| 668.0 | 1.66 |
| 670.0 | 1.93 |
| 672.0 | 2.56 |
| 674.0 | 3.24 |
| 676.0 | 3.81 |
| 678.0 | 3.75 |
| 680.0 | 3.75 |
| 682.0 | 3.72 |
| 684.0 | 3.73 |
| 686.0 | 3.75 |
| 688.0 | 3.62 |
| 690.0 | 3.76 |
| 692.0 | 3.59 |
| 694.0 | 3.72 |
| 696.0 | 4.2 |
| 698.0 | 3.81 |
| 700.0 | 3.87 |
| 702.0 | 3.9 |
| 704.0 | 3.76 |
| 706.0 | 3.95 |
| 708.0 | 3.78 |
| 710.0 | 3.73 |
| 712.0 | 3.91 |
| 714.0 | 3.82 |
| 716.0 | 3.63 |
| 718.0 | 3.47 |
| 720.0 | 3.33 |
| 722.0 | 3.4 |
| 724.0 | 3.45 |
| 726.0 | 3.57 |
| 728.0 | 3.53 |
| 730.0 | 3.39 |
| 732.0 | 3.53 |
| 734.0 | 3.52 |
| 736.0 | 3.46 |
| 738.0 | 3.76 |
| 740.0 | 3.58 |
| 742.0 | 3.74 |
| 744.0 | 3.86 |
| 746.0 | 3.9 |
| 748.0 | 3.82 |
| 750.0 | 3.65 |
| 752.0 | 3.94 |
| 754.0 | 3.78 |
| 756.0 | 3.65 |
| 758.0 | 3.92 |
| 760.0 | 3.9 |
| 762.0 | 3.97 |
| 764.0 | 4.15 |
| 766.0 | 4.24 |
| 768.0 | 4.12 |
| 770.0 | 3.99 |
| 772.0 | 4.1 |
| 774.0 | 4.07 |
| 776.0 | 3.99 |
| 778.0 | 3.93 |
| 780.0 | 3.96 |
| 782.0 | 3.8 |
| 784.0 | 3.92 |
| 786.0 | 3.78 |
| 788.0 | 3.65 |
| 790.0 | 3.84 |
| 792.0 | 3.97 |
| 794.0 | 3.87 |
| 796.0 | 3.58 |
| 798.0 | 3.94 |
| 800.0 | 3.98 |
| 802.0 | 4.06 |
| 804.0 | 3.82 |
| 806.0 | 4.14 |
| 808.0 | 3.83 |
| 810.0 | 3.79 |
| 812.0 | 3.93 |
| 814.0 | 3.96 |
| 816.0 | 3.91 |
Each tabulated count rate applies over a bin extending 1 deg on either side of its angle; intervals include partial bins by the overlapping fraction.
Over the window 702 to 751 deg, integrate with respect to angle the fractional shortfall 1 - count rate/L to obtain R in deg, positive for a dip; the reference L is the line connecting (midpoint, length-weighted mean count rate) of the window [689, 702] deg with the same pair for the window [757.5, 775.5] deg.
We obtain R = 3.4 deg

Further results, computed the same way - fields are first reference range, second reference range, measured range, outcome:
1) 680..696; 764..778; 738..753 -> 0.72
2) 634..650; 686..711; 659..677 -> 5.47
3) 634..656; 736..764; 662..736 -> 8.14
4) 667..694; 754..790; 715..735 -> 0.75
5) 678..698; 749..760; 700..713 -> -0.24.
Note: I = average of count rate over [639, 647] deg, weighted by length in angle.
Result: 4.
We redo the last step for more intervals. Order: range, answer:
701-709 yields 3.85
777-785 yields 3.9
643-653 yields 3.93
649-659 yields 3.86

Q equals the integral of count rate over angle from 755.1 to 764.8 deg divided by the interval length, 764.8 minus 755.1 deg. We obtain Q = 3.92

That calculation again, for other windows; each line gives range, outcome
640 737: 3.55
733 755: 3.73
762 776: 4.09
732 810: 3.87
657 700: 3.33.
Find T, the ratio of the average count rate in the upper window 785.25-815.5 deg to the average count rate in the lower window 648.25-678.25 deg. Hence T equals 1.22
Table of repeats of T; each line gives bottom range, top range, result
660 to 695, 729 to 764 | 1.16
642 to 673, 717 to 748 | 1.10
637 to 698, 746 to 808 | 1.11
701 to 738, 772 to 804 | 1.07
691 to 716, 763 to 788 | 1.04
